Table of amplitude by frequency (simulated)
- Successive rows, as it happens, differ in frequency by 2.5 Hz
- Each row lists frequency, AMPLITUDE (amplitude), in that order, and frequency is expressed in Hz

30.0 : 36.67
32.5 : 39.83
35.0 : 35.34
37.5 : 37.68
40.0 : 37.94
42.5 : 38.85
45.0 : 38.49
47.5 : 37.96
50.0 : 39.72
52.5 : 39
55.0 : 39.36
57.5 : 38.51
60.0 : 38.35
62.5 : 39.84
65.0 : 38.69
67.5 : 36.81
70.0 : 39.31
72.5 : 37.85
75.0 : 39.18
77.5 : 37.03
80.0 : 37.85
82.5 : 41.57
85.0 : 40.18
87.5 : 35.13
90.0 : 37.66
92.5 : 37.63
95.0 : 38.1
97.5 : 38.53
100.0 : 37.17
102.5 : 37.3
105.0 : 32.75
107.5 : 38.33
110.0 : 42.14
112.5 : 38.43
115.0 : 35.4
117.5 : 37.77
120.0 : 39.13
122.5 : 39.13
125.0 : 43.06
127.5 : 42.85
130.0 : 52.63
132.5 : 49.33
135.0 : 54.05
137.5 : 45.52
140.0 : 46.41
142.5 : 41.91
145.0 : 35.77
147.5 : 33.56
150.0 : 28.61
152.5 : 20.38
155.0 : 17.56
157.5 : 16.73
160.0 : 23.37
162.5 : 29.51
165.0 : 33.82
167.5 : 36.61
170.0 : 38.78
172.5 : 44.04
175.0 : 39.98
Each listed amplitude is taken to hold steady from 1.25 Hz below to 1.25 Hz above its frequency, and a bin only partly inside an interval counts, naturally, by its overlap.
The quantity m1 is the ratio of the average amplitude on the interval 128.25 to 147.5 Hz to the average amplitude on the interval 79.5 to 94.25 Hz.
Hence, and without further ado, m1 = 1.2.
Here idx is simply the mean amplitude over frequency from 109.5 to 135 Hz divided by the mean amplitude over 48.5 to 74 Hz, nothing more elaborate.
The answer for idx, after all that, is 1.1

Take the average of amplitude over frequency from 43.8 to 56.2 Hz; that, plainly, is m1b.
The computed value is 38.9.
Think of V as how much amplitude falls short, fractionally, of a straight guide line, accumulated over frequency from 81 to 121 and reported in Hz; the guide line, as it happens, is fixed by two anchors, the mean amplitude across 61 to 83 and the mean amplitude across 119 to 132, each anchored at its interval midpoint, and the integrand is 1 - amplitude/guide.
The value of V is 3.3 Hz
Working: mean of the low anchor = 38.6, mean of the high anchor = 43.8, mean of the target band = 37.9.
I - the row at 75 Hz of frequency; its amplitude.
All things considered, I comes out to 39.18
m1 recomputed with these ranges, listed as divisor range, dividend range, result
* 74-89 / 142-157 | 0.74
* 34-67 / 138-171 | 0.81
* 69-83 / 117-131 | 1.10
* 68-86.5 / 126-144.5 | 1.21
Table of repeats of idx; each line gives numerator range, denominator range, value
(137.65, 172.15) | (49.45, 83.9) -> 0.82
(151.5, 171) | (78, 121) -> 0.71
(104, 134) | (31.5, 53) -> 1.07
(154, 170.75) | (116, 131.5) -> 0.66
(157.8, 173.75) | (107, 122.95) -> 0.86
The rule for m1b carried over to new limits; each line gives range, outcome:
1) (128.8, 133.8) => 51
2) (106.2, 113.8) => 39.6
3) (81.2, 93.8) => 38.4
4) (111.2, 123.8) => 38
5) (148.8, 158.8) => 20.8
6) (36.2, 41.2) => 37.8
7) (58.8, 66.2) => 39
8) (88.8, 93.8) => 37.6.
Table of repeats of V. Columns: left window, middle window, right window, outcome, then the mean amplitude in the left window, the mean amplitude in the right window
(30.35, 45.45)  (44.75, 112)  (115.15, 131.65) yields 2.6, 37.9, 42.1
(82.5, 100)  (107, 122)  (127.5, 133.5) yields 2.1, 38.1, 49.4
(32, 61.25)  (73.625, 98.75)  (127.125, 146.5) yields 2.1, 38.4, 46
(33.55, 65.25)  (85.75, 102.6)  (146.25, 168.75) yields -2.0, 38.4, 26.7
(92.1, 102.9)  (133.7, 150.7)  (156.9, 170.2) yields -4.6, 37.8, 29.7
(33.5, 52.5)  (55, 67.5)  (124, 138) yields 0.5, 38.1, 48.1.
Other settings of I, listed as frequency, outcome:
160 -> 23.37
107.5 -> 38.33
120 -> 39.13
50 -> 39.72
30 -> 36.67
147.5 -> 33.56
